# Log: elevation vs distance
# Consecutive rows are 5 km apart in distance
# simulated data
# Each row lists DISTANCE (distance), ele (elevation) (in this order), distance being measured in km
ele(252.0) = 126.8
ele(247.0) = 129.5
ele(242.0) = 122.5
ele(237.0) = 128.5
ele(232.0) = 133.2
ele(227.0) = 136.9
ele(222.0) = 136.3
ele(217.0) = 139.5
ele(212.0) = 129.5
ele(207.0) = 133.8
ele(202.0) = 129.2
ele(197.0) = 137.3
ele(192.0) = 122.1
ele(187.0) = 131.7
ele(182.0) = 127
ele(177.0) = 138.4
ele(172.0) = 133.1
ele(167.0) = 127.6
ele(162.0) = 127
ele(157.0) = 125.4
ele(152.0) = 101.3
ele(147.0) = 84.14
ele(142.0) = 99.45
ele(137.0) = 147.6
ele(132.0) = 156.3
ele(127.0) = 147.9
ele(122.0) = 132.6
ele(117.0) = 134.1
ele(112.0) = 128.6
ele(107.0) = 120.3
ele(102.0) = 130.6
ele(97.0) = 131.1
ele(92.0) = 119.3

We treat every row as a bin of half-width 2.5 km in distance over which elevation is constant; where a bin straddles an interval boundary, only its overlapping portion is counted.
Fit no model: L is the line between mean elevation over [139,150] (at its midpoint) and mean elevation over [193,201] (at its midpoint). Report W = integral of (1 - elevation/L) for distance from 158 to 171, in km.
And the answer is -2.2 km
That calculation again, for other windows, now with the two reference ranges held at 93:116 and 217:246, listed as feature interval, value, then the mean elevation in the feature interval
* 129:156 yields 2.1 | 119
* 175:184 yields -0.2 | 133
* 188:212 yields 0.1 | 131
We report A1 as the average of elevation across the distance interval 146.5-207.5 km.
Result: 125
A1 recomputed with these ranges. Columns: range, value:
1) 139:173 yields 114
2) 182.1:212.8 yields 130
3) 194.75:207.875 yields 133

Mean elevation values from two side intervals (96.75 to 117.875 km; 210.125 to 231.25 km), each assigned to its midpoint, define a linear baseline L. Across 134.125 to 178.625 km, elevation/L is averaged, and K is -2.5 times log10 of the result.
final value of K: 0.096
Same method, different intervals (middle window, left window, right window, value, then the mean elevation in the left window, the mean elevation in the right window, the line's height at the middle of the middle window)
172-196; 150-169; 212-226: -0.03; 121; 136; 127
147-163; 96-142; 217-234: 0.21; 135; 136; 135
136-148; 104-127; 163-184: 0.20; 131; 131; 131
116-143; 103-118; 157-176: -0.09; 127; 129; 128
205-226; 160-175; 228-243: -0.04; 130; 130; 130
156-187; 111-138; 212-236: 0.07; 142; 135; 139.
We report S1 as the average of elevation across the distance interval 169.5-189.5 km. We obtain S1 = 133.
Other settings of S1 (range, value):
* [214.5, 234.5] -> 136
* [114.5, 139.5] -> 144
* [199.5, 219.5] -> 133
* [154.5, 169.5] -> 127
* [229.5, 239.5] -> 131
